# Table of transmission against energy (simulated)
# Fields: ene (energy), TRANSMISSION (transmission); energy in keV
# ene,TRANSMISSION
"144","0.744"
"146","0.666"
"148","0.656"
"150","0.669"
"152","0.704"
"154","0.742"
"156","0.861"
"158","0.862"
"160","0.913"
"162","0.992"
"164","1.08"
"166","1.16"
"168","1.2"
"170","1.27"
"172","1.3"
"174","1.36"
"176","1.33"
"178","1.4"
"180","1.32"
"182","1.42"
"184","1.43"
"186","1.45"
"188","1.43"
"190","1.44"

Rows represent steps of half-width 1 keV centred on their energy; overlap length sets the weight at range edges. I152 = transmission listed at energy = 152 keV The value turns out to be 0.704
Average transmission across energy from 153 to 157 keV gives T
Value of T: 0.801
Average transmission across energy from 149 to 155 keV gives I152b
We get 0.705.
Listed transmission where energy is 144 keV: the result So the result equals 0.744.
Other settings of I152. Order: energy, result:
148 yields 0.656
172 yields 1.3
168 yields 1.2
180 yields 1.32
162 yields 0.992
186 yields 1.45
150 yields 0.669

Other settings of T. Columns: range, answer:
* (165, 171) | 1.21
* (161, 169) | 1.11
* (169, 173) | 1.29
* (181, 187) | 1.43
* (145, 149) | 0.661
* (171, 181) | 1.34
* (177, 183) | 1.38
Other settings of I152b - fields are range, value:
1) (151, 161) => 0.816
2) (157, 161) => 0.887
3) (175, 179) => 1.36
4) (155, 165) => 0.942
